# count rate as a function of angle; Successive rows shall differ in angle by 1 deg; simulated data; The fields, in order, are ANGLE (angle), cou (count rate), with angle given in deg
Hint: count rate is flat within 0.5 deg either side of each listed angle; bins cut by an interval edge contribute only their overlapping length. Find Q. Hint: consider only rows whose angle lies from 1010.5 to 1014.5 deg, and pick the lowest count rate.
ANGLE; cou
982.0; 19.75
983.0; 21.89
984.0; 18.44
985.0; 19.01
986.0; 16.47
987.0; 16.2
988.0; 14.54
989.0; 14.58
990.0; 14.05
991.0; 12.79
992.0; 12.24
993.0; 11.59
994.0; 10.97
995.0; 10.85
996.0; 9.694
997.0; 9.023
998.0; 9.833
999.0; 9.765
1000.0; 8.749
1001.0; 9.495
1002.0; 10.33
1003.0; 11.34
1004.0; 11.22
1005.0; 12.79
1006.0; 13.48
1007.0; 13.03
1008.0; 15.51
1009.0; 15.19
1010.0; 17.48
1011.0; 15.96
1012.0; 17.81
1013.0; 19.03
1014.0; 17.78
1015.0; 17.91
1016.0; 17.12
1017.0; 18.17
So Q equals 15.96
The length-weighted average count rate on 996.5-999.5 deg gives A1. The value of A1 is 9.54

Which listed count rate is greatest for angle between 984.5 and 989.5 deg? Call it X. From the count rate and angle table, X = 19.01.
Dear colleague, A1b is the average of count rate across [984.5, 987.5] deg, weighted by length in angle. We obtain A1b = 17.2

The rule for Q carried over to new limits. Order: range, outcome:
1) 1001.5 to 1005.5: 10.33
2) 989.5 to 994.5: 10.97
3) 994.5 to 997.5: 9.023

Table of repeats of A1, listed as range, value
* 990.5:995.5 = 11.7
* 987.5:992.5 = 13.6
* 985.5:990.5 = 15.2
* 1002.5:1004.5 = 11.3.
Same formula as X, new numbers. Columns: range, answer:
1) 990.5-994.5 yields 12.79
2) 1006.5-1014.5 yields 19.03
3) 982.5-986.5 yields 21.89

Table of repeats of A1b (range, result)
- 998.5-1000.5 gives 9.26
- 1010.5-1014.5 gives 17.6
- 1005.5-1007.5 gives 13.3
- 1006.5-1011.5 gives 15.4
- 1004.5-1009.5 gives 14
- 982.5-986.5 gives 19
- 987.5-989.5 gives 14.6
